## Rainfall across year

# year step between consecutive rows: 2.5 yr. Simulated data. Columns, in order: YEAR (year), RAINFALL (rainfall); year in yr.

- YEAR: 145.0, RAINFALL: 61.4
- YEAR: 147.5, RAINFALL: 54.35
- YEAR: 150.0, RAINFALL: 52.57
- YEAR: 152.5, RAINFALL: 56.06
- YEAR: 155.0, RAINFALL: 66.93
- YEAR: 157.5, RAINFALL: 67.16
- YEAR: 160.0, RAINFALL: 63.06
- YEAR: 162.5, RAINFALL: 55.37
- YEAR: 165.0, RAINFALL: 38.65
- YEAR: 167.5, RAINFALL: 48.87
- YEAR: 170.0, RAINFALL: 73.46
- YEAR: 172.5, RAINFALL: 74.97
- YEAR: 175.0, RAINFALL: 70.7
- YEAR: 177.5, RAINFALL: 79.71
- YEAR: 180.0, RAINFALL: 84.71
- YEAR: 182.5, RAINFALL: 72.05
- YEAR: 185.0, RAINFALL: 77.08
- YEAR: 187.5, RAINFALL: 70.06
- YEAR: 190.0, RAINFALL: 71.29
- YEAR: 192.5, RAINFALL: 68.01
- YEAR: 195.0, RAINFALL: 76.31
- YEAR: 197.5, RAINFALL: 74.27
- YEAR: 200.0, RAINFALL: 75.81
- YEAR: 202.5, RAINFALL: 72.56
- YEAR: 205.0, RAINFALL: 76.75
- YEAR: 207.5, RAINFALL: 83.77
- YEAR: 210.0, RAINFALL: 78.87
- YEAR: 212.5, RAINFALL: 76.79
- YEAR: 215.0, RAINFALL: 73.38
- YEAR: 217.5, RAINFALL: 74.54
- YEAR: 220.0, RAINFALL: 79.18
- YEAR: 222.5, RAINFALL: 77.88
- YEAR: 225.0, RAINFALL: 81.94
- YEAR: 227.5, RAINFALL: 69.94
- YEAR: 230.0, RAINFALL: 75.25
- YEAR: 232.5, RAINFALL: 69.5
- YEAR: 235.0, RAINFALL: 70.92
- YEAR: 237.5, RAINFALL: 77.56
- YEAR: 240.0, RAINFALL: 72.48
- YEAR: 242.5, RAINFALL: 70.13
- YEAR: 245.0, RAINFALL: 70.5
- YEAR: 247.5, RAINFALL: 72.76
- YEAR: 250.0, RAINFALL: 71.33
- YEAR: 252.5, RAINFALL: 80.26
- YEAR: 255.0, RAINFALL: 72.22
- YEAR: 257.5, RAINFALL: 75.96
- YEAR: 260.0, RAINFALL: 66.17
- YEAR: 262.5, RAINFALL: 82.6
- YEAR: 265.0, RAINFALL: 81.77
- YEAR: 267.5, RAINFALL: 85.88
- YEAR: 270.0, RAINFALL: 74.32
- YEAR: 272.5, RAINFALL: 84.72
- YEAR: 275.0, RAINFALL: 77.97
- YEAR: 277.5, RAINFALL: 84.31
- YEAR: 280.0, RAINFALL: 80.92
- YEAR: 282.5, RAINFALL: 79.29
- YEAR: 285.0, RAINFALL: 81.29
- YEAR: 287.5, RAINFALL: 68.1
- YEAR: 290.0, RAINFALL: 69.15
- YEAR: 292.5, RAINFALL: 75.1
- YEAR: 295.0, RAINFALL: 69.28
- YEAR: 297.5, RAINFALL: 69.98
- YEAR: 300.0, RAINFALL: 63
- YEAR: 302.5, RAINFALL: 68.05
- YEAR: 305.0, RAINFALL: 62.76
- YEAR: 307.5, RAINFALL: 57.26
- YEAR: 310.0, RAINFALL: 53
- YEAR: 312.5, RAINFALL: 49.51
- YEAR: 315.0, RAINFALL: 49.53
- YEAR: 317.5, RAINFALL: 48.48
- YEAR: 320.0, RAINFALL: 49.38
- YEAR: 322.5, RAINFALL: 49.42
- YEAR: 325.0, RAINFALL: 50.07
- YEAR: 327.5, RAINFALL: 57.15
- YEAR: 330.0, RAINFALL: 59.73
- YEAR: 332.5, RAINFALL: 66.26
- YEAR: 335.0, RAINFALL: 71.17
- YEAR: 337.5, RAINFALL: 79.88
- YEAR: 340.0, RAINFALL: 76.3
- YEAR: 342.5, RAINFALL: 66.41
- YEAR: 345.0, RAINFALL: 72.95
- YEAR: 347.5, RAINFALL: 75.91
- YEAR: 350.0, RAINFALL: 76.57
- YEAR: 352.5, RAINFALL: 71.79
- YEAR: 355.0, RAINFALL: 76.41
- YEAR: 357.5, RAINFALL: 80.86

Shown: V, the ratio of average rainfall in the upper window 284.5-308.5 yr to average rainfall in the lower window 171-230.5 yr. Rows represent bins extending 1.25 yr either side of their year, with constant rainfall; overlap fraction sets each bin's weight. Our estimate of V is 0.90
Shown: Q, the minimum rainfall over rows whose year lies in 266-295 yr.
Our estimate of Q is 68.1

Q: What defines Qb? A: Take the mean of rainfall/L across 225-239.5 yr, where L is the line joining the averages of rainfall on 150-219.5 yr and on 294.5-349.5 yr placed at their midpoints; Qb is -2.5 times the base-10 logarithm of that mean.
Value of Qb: -0.09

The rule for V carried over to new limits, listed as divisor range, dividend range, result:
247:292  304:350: 0.79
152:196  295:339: 0.88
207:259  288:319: 0.82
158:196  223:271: 1.10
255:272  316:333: 0.69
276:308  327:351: 0.98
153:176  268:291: 1.26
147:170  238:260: 1.28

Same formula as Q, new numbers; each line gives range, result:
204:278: 66.17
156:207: 38.65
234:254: 70.13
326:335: 57.15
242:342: 48.48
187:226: 68.01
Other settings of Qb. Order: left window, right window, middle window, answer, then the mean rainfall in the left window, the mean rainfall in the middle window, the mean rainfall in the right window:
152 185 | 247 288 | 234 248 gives 0.03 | 66.2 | 72.4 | 77.9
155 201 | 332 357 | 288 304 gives 0.05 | 68.9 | 68.9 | 73.8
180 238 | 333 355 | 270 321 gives 0.11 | 75.1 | 67.3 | 73.8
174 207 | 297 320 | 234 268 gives -0.14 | 74.8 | 74.8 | 57.1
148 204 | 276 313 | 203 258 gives -0.10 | 67.6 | 75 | 69.2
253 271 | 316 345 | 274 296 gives -0.06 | 77.2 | 76.2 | 61.7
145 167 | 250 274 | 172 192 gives -0.21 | 56.8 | 74.8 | 77.9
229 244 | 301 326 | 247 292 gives -0.20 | 72.6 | 77.2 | 53.9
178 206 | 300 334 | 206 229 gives -0.10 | 74.6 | 77.3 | 55.8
